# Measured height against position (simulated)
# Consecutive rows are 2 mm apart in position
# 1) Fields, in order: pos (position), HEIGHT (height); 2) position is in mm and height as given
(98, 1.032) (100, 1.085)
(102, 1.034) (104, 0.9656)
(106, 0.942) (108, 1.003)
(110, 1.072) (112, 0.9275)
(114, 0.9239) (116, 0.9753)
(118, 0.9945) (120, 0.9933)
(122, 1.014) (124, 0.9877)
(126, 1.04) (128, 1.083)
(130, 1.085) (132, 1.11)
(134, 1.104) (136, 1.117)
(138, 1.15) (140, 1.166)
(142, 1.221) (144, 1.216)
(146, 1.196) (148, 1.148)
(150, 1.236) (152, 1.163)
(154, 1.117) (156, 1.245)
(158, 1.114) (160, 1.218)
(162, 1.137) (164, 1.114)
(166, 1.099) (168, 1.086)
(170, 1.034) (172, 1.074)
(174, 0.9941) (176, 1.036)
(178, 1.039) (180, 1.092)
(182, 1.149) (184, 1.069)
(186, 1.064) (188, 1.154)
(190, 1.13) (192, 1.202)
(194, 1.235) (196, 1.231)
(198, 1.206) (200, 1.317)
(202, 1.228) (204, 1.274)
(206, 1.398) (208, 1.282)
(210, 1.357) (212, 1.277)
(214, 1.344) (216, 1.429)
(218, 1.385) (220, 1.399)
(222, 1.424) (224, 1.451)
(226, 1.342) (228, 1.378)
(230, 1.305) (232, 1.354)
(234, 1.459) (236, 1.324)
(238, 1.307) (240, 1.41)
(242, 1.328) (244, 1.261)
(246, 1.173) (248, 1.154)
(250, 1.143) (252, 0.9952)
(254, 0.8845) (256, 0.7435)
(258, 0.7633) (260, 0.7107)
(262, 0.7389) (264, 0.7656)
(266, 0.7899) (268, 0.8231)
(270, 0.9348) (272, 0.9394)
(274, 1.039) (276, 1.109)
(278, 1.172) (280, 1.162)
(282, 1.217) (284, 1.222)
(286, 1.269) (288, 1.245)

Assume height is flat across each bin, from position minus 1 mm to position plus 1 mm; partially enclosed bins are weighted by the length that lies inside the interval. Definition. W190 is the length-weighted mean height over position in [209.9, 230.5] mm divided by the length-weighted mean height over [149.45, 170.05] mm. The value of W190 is 1.20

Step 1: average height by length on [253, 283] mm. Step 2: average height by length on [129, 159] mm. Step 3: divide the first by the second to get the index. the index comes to 0.79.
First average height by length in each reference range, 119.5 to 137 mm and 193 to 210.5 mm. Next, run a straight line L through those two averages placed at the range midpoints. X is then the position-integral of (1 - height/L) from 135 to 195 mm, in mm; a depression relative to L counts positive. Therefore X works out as 1.7 mm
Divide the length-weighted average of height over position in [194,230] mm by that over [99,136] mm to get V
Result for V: 1.30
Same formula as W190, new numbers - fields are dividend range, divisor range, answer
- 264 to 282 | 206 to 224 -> 0.73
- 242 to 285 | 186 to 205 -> 0.82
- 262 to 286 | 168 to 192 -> 0.94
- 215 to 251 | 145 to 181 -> 1.19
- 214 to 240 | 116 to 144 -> 1.27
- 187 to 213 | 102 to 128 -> 1.26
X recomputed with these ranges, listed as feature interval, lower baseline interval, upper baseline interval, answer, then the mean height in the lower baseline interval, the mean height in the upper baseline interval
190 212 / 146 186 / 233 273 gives -3.8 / 1.11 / 1.03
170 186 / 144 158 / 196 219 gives 2.3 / 1.18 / 1.31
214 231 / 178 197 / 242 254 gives -3.7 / 1.14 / 1.14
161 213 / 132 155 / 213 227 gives 5.3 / 1.16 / 1.4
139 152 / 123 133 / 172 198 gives -1.4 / 1.06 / 1.12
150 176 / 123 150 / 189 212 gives 1.4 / 1.13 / 1.26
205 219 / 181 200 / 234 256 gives -2.1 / 1.17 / 1.19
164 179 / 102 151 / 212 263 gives 0.9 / 1.07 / 1.21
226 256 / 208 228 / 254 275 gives -3.5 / 1.37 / 0.828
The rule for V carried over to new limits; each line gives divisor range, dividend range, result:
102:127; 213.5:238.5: 1.40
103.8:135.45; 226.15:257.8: 1.19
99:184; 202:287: 1.08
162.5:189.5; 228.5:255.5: 1.14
